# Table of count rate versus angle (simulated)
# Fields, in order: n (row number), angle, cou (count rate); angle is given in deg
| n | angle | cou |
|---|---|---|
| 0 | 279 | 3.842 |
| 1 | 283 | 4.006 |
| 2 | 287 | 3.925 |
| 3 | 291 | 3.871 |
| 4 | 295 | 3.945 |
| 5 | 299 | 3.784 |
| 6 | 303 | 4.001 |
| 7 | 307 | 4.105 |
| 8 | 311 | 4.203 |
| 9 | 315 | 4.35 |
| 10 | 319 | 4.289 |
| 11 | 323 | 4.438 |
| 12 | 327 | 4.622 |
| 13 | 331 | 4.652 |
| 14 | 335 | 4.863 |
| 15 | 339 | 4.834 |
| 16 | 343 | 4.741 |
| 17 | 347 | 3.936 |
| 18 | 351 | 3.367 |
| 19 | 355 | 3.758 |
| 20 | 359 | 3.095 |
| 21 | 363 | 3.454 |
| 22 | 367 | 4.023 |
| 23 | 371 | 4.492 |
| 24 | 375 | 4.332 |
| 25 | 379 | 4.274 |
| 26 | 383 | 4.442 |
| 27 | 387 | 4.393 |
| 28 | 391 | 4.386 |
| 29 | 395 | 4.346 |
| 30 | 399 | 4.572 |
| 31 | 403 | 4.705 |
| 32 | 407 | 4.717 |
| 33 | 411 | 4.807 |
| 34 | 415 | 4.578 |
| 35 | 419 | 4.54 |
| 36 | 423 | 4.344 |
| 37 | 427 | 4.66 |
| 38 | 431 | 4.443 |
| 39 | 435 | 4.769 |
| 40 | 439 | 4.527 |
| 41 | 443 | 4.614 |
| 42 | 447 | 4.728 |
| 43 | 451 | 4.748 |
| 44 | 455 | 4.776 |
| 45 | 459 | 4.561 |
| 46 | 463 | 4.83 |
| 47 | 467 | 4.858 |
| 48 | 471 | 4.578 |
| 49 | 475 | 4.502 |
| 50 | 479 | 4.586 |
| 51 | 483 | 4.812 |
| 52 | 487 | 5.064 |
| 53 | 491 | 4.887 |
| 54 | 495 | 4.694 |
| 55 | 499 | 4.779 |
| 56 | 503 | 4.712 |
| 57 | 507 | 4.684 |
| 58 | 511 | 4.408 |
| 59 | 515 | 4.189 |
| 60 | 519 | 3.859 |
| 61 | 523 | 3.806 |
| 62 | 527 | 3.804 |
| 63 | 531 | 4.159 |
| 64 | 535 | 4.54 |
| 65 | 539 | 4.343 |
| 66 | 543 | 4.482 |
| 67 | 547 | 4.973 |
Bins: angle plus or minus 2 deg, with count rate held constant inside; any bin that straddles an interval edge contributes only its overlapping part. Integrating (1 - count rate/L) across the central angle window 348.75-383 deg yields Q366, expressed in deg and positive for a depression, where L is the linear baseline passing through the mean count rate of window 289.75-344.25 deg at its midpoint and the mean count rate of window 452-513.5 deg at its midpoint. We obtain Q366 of 4.3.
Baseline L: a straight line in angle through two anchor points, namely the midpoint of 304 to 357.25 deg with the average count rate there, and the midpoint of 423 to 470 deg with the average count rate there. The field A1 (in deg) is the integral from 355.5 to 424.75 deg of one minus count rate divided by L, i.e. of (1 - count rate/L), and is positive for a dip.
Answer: 2.84 deg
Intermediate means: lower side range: 4.31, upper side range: 4.67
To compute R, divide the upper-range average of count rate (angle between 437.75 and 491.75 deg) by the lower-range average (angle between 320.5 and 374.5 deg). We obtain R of 1.1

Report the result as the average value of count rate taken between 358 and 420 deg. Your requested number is 4.34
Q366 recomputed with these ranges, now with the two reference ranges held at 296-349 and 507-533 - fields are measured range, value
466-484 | -2.2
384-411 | -1.8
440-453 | -1.5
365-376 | 0.0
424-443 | -1.7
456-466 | -1.3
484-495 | -2.1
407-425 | -1.5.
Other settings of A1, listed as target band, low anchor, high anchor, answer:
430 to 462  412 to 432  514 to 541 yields -1.63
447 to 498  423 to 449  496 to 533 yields -3.34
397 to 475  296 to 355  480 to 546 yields -4.66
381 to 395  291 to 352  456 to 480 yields 0.17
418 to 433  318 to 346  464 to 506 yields 0.65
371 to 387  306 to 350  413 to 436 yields 0.44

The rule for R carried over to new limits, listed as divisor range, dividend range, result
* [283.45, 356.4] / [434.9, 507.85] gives 1.12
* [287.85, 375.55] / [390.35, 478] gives 1.12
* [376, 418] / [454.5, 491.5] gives 1.05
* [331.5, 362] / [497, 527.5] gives 1.05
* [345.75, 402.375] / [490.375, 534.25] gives 1.07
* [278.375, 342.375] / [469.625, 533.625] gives 1.05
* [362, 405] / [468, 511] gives 1.09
